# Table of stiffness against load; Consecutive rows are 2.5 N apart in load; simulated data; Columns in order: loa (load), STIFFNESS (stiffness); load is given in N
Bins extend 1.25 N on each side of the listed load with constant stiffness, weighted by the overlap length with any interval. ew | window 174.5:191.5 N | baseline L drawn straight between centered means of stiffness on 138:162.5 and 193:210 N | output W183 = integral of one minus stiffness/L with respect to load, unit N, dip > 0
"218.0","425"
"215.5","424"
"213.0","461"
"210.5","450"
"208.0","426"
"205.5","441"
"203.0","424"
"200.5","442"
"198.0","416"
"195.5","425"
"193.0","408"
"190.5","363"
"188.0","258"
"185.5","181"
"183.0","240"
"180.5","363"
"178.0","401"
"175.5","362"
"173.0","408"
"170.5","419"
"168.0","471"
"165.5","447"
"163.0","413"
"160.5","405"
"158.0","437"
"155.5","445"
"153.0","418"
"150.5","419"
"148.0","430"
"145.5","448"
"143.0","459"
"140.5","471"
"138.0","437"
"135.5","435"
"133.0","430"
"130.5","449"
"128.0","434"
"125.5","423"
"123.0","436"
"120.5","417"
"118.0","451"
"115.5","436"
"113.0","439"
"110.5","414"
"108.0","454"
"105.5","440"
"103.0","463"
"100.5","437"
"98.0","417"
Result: 4.9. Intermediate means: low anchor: 436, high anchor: 428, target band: 308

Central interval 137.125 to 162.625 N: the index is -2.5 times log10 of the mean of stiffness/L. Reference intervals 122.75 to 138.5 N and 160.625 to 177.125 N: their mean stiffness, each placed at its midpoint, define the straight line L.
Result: -0.02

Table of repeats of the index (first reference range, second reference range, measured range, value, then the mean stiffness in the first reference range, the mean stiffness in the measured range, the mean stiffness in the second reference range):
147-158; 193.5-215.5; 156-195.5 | 0.15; 429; 375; 434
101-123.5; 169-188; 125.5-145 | -0.11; 439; 444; 336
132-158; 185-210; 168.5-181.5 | 0.04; 439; 396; 386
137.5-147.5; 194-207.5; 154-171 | 0.03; 453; 434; 429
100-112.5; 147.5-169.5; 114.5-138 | 0.01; 442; 435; 432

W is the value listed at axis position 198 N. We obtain 416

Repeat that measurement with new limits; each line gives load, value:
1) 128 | 434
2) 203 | 424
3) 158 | 437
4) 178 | 401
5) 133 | 430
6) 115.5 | 436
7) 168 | 471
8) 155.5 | 445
